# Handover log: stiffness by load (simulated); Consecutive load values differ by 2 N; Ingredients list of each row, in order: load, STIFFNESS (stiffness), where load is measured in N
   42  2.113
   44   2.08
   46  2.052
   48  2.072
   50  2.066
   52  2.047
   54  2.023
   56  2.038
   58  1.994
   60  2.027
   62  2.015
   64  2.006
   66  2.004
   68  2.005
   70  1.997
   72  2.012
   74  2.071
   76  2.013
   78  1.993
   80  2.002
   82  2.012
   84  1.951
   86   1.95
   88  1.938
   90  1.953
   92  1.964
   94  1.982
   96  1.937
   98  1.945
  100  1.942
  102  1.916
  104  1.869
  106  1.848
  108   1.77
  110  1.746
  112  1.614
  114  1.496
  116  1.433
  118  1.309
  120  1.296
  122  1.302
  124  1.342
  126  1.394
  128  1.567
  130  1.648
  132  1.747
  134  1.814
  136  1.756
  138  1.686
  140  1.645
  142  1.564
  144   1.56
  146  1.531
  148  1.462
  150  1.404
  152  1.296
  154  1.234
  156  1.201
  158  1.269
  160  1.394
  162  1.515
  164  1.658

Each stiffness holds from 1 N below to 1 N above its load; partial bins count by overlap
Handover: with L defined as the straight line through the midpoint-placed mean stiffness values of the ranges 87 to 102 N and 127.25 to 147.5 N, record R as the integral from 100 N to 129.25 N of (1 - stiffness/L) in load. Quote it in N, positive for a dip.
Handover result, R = 3.8 N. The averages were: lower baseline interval 1.95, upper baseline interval 1.65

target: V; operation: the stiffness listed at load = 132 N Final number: 1.747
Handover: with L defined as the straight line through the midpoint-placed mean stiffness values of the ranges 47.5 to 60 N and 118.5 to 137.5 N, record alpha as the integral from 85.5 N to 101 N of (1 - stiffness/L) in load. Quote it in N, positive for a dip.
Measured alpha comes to -1.6 N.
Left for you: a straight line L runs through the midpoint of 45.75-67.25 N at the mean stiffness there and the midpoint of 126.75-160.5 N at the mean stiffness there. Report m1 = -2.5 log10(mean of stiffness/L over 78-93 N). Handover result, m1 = -0.06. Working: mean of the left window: 2.03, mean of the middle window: 1.97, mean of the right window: 1.52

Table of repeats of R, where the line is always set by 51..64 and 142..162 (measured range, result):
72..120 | -2.10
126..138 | -1.24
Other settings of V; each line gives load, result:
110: 1.746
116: 1.433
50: 2.066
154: 1.234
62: 2.015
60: 2.027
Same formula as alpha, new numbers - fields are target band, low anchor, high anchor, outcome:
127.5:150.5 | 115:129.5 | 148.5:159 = -4.9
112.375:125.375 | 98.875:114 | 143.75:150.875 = 2.5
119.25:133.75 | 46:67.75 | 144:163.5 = 0.7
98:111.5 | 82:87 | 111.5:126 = -1.8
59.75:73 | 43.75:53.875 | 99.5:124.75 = -0.5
